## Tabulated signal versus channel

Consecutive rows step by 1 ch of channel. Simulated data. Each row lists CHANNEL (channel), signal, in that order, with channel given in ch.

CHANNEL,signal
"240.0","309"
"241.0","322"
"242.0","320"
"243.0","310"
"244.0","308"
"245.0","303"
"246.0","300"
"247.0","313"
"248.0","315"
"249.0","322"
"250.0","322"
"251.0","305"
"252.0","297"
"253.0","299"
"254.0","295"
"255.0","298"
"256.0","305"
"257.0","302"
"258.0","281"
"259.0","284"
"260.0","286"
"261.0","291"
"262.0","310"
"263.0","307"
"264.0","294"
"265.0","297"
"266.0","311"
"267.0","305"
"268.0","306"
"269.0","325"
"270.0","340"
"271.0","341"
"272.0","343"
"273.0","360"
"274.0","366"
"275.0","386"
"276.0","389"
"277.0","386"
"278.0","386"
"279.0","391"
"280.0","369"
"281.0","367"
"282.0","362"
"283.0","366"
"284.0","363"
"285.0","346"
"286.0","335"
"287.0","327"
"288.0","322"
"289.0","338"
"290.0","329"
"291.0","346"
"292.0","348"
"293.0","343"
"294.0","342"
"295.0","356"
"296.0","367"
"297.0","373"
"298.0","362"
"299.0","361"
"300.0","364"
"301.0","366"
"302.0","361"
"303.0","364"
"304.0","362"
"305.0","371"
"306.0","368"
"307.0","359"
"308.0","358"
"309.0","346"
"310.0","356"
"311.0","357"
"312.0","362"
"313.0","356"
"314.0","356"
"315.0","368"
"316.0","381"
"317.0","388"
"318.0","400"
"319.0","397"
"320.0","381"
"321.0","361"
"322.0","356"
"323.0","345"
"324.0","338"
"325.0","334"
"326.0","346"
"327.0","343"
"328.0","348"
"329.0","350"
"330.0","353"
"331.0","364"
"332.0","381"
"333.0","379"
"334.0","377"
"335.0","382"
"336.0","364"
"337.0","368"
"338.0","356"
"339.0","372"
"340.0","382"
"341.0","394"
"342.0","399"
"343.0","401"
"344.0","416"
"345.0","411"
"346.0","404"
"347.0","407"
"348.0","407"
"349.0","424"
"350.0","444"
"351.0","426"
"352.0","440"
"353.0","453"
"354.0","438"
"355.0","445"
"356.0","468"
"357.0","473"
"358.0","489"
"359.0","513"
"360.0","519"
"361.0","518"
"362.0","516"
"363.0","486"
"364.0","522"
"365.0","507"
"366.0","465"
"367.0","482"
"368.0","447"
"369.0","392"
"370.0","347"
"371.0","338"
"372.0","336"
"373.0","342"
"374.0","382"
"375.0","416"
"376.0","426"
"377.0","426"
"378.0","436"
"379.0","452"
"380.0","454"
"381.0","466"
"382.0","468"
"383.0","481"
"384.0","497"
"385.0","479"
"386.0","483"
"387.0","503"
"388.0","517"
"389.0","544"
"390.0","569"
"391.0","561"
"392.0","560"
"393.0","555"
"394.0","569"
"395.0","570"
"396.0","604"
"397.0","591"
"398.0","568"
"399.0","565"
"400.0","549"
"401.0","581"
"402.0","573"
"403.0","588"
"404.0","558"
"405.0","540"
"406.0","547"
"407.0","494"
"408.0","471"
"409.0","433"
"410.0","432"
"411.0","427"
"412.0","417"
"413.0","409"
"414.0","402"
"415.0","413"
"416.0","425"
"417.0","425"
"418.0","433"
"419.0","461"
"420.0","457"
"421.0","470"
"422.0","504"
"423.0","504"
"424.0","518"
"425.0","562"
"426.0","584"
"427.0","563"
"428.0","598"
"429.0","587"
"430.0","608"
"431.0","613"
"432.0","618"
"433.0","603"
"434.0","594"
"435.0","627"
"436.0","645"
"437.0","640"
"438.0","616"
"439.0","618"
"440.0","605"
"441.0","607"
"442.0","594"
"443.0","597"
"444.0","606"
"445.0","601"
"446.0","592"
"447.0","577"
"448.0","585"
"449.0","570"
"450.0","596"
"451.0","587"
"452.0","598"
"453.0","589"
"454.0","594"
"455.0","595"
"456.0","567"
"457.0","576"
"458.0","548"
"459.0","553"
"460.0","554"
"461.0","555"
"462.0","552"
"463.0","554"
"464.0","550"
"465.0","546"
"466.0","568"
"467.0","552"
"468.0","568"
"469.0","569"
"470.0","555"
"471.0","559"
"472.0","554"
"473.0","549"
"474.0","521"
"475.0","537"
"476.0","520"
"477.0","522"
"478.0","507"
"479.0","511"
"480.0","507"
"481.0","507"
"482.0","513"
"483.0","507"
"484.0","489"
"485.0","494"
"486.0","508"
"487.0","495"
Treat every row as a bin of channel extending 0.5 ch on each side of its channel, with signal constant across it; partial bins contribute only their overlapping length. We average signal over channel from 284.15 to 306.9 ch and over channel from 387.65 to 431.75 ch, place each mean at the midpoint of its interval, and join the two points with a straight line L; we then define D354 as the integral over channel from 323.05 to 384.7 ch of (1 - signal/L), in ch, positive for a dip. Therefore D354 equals 3.0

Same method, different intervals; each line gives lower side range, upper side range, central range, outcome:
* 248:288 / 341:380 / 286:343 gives 3.23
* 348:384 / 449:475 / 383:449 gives -4.36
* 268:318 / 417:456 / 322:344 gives 2.76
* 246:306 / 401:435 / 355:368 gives -1.47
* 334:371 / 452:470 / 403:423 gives 1.70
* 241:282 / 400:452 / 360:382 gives 1.44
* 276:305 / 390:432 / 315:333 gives 1.77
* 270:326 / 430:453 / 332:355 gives 1.86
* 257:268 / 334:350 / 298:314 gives -0.49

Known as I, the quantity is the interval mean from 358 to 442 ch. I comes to 509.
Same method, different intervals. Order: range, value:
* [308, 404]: 438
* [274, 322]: 363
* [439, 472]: 576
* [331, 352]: 395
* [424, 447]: 601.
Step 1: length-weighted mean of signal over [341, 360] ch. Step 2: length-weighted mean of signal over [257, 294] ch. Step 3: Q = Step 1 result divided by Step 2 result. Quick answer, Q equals 1.30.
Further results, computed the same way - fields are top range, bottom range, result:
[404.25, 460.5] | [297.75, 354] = 1.45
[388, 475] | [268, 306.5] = 1.54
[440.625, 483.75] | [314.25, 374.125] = 1.38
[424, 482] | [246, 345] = 1.64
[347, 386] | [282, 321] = 1.25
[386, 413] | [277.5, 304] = 1.49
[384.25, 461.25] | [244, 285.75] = 1.67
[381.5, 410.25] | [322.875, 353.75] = 1.39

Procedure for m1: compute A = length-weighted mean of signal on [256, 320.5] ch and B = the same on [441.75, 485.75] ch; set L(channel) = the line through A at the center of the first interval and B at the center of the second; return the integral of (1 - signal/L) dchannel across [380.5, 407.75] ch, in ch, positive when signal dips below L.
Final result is -3.80 ch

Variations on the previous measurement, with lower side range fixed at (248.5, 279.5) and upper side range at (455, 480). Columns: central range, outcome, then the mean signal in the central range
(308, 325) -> 0.8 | 364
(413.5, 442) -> -2.4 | 547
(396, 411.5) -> -1.7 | 530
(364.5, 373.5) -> 0.7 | 406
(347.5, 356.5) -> -0.4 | 438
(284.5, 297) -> 0.4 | 343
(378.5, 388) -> -0.5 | 478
